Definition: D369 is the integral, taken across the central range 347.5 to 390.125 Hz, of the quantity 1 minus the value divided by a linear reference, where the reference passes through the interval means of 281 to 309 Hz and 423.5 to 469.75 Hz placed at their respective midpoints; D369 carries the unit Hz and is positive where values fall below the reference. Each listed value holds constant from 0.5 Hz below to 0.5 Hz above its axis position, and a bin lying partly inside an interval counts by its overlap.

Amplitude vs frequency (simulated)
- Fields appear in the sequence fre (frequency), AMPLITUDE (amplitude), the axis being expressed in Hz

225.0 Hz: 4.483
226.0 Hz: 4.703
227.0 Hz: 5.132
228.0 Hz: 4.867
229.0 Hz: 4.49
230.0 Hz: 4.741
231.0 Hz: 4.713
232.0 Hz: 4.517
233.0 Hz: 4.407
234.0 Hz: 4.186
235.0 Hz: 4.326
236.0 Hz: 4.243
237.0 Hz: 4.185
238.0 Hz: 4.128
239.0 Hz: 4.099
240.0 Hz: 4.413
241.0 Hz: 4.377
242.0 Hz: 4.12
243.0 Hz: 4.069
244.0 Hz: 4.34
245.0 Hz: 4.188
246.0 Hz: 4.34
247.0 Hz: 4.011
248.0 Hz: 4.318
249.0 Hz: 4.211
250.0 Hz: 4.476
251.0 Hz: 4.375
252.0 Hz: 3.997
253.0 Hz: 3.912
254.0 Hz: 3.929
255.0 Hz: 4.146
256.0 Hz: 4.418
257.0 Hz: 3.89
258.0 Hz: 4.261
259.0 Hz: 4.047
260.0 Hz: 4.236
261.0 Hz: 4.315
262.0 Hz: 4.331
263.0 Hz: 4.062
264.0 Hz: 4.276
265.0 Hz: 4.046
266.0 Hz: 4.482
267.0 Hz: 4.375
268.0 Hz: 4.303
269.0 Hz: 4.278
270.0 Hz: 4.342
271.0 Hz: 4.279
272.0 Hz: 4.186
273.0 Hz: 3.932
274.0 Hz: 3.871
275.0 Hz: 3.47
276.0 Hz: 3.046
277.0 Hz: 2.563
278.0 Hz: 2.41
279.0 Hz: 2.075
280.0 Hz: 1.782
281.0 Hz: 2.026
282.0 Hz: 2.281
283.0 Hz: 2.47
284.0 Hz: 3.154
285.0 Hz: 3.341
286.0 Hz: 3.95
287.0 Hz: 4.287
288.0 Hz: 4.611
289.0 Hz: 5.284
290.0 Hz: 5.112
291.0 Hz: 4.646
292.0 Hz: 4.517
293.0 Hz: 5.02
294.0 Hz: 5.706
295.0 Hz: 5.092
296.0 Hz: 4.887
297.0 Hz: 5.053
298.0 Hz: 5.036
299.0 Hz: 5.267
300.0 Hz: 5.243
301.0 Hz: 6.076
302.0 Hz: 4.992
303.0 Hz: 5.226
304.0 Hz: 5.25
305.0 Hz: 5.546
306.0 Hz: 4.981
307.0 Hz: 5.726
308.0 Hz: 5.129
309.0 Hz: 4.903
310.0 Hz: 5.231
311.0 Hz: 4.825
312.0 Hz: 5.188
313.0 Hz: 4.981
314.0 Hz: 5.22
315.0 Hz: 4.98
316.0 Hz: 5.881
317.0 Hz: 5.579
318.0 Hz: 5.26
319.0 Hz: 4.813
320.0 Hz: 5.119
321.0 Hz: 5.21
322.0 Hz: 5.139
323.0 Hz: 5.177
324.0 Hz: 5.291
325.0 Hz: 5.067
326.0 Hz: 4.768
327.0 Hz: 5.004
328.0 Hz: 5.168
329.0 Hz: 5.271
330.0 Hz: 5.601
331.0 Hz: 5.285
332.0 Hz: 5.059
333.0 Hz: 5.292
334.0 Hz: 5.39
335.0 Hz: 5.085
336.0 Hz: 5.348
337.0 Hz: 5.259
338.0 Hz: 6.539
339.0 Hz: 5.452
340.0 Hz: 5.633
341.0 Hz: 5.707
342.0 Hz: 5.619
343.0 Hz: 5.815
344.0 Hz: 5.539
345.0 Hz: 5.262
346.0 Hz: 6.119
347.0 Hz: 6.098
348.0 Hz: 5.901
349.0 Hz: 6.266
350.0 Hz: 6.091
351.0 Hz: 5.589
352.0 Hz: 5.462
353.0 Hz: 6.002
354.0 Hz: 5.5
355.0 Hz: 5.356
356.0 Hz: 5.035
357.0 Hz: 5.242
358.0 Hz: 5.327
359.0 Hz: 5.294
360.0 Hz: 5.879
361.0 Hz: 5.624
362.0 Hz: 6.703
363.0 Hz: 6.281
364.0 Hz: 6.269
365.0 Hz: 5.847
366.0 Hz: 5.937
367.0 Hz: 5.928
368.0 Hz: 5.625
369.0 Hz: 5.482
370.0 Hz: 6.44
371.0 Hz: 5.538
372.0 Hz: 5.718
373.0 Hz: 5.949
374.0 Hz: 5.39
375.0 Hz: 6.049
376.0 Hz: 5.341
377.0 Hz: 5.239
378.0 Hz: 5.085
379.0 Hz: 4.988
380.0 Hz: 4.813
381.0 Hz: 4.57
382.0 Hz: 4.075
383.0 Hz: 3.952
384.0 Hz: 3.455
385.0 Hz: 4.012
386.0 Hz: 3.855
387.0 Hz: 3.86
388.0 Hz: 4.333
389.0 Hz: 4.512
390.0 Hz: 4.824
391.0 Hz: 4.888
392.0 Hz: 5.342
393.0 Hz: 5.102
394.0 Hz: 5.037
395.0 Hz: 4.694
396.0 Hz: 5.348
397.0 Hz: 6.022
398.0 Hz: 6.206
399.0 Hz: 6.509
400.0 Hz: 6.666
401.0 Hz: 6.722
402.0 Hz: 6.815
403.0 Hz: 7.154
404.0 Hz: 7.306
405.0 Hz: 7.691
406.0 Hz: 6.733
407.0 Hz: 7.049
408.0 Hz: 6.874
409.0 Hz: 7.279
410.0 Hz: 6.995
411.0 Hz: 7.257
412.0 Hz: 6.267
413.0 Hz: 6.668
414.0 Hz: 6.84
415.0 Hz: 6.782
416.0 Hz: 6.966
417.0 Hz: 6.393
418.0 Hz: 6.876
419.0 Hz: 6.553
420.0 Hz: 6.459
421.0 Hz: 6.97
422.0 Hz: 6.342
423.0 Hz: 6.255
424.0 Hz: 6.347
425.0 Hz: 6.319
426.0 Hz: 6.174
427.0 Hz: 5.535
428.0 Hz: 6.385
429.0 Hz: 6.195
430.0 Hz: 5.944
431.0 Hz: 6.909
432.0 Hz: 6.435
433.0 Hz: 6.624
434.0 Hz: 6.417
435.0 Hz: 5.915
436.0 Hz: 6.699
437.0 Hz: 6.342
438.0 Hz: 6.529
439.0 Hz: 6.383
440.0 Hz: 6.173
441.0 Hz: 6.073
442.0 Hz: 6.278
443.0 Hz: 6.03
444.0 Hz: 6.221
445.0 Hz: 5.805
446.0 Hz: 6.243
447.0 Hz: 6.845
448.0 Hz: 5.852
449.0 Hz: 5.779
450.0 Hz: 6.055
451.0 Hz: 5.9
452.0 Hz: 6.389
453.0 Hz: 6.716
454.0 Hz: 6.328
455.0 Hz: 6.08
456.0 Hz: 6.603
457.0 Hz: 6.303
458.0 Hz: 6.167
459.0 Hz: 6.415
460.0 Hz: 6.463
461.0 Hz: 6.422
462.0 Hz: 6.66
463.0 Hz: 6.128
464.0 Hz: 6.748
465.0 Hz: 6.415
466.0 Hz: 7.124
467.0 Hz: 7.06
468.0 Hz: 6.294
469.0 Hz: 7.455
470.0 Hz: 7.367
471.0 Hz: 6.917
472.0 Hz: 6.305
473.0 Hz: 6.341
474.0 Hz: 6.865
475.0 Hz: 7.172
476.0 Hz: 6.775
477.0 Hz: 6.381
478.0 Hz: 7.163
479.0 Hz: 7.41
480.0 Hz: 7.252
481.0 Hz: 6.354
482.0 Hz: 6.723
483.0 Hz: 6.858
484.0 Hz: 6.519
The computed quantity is 1.3 Hz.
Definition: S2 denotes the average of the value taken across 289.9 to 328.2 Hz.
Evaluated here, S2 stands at 5.16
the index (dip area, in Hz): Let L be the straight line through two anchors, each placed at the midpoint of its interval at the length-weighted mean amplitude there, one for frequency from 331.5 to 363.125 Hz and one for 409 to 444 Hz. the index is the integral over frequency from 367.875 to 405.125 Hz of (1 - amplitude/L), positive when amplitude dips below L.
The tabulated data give 4.3 Hz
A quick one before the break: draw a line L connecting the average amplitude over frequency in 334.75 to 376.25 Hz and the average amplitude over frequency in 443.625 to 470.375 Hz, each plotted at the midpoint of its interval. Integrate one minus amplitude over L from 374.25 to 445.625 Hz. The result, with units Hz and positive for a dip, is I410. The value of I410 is 1.8 Hz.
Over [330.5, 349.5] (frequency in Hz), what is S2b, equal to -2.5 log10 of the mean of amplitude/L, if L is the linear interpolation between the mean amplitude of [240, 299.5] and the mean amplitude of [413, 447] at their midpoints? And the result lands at -0.107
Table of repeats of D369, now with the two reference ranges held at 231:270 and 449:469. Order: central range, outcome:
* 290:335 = -2.7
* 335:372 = -2.9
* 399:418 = -3.2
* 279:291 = 3.0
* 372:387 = 2.2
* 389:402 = 0.4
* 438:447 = 0.1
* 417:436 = -0.9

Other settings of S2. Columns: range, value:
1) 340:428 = 5.82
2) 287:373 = 5.42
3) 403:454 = 6.49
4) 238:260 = 4.19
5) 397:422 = 6.81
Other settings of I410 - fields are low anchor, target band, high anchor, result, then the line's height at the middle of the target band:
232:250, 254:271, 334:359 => 1.1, 4.53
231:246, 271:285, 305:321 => 5.4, 4.77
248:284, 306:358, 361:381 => -4.6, 4.97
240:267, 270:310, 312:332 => 4.0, 4.73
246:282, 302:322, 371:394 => -4.6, 4.23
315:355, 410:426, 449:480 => -1.1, 6.2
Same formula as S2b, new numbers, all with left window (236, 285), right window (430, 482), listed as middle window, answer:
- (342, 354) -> -0.16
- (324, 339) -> -0.10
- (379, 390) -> 0.30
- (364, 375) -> -0.10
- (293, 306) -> -0.20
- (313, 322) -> -0.14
